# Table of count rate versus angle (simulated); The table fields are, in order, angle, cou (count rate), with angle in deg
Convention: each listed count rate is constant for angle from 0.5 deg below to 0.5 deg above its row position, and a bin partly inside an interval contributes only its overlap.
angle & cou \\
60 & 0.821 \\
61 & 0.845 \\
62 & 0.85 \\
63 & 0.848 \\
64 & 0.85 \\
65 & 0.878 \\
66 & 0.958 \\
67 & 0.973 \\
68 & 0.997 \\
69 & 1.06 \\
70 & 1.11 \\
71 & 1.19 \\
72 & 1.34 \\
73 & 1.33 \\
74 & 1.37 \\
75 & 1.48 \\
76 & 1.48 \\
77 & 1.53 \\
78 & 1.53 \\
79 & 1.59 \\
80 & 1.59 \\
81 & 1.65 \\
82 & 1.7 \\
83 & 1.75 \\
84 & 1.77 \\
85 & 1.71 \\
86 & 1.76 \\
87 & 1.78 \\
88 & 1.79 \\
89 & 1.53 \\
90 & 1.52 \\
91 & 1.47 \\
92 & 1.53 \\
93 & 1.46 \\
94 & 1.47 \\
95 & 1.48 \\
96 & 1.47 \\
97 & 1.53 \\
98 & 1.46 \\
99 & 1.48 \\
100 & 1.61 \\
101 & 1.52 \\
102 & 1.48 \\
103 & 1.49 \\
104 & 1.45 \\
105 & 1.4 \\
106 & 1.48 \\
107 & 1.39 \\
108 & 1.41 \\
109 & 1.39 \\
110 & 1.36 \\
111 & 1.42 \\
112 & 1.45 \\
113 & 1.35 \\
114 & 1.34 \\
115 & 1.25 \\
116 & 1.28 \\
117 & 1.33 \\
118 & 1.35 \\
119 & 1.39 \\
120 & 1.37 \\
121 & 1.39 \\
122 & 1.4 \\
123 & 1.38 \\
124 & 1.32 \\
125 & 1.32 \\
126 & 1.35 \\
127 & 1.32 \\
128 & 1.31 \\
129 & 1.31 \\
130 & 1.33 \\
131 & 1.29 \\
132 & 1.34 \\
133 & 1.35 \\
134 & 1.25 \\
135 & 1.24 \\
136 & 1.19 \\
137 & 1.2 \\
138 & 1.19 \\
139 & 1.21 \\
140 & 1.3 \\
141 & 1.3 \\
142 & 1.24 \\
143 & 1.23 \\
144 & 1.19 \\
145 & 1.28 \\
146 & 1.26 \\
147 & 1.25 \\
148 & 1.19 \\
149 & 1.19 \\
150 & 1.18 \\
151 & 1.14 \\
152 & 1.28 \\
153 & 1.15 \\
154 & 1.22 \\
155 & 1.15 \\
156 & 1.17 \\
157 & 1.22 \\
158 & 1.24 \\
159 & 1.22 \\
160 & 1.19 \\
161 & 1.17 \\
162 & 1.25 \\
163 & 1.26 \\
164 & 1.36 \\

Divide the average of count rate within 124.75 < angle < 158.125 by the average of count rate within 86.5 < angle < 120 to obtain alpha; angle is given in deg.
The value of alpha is 0.86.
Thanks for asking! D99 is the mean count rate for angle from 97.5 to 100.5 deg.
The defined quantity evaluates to 1.52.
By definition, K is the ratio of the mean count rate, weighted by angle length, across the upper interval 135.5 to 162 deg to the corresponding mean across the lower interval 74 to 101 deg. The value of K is 0.77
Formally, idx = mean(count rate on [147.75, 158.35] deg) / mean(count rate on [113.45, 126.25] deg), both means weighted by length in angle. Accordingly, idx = 0.89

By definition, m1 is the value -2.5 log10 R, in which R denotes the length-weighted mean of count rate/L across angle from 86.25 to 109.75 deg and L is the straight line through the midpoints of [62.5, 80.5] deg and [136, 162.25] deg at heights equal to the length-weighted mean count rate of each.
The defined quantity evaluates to -0.22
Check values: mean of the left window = 1.23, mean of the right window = 1.21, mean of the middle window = 1.51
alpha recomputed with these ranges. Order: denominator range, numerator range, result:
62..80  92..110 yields 1.22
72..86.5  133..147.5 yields 0.79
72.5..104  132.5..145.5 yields 0.80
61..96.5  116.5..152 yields 0.92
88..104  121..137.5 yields 0.87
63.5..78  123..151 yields 1.06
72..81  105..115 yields 0.93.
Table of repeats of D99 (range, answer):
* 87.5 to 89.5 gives 1.66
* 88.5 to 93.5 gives 1.5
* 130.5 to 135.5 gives 1.29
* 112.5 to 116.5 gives 1.3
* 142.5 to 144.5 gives 1.21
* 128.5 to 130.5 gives 1.32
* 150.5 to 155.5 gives 1.19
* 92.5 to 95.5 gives 1.47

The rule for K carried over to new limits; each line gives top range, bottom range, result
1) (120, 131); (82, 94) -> 0.82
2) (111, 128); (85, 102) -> 0.87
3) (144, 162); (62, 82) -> 0.96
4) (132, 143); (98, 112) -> 0.86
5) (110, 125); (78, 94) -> 0.83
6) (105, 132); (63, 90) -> 0.97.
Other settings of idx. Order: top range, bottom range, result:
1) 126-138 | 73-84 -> 0.82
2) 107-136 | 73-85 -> 0.85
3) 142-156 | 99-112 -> 0.83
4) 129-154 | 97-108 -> 0.84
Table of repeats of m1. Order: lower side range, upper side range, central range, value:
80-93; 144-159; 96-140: 0.056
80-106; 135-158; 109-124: 0.041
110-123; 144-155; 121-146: -0.003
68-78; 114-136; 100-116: -0.074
